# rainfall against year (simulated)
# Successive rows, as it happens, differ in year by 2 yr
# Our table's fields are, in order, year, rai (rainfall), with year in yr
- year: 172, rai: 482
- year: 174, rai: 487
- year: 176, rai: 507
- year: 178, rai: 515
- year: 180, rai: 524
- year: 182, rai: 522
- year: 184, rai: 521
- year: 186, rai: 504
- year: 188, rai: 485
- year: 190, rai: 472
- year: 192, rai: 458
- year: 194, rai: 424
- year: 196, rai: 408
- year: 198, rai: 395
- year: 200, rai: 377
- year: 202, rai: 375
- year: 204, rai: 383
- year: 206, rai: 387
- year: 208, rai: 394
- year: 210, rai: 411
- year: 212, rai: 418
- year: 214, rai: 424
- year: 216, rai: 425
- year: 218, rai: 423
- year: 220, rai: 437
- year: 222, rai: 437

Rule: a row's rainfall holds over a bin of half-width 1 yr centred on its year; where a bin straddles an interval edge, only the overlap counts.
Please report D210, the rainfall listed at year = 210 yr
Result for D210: 411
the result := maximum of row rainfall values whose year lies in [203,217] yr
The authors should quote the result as 425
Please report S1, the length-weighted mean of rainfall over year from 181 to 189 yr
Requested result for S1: 508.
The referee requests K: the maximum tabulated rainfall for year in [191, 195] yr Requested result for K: 458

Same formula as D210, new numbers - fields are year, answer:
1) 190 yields 472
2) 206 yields 387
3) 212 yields 418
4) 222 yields 437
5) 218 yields 423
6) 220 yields 437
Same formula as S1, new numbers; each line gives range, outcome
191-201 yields 412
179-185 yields 522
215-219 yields 424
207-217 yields 414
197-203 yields 382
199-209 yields 383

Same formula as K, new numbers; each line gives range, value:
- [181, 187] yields 522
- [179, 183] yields 524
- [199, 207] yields 387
